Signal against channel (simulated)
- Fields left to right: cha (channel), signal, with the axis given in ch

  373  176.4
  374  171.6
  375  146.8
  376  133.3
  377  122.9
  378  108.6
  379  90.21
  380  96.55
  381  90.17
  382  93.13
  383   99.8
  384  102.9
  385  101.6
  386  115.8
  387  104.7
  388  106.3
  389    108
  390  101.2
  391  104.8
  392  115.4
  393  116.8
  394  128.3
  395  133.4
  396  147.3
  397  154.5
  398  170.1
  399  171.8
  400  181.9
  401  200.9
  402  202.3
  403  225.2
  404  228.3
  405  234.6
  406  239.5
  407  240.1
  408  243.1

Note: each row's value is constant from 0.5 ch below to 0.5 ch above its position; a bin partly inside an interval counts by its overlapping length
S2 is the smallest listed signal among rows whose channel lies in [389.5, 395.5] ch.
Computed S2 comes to 101.2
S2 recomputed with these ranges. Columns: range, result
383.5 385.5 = 101.6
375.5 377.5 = 122.9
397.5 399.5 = 170.1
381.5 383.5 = 93.13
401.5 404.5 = 202.3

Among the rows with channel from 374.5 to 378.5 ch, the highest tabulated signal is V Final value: 146.8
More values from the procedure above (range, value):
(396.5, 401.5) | 200.9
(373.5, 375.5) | 171.6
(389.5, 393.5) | 116.8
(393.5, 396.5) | 147.3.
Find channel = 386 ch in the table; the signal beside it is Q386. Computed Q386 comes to 115.8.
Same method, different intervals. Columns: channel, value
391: 104.8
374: 171.6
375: 146.8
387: 104.7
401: 200.9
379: 90.21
